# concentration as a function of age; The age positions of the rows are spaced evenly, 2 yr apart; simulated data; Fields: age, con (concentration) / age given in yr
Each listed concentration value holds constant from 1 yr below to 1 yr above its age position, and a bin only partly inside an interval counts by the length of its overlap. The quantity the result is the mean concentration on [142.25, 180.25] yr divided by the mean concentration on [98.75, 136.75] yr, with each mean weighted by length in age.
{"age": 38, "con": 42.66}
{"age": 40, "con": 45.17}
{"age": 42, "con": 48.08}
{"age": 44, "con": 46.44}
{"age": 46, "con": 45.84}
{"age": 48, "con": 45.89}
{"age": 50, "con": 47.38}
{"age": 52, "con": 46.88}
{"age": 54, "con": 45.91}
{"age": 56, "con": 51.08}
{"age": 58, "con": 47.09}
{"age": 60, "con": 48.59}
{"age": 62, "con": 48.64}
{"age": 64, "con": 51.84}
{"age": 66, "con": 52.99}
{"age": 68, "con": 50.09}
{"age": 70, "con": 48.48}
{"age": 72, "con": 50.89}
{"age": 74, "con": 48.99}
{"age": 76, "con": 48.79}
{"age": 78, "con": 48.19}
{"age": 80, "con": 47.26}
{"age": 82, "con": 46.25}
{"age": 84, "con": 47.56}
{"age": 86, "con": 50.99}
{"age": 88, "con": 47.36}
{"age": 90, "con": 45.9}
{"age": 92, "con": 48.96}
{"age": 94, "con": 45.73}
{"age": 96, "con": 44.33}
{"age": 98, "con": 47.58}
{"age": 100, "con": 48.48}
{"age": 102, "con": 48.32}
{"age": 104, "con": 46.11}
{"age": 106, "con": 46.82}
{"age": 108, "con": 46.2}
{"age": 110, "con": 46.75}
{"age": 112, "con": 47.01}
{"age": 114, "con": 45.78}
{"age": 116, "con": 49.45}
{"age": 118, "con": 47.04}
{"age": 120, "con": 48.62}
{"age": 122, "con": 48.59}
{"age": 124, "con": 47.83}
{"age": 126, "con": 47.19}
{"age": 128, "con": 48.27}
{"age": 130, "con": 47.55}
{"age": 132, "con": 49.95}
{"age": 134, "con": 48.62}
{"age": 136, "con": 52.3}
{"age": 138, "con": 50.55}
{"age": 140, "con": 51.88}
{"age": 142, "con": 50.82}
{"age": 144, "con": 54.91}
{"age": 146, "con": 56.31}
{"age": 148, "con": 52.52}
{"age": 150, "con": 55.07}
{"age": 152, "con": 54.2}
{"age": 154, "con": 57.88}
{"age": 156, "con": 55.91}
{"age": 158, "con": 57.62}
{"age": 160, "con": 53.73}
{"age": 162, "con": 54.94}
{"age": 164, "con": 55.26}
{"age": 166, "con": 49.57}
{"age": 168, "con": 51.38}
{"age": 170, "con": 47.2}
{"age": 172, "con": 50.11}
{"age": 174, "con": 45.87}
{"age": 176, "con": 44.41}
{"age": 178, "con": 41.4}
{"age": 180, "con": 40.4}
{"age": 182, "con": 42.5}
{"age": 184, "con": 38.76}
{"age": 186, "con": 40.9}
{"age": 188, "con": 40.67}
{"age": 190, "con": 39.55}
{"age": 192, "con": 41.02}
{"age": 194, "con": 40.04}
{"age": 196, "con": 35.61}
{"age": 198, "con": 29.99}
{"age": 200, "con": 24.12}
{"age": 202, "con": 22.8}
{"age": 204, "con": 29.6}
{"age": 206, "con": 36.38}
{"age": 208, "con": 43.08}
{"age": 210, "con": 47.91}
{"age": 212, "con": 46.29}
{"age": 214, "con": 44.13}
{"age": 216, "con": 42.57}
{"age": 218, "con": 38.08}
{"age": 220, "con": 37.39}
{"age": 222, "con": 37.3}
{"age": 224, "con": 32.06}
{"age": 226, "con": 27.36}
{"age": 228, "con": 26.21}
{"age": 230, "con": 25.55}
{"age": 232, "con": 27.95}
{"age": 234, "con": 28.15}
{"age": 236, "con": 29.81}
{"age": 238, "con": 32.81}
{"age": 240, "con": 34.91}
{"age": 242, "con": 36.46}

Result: 1.08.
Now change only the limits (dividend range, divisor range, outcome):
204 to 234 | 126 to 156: 0.69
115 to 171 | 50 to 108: 1.07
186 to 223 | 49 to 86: 0.77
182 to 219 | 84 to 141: 0.79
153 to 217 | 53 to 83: 0.89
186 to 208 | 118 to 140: 0.71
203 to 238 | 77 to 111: 0.75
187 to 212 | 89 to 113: 0.78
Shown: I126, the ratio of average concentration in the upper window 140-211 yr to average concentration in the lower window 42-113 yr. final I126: 0.9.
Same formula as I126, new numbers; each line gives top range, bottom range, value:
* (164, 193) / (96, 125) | 0.93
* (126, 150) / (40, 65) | 1.07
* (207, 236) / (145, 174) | 0.67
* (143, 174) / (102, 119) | 1.14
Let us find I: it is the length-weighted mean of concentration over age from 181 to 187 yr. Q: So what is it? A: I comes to 40.7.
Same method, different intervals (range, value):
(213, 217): 43.4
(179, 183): 41.5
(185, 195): 40.4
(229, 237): 27.9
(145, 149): 54.4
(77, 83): 47.2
